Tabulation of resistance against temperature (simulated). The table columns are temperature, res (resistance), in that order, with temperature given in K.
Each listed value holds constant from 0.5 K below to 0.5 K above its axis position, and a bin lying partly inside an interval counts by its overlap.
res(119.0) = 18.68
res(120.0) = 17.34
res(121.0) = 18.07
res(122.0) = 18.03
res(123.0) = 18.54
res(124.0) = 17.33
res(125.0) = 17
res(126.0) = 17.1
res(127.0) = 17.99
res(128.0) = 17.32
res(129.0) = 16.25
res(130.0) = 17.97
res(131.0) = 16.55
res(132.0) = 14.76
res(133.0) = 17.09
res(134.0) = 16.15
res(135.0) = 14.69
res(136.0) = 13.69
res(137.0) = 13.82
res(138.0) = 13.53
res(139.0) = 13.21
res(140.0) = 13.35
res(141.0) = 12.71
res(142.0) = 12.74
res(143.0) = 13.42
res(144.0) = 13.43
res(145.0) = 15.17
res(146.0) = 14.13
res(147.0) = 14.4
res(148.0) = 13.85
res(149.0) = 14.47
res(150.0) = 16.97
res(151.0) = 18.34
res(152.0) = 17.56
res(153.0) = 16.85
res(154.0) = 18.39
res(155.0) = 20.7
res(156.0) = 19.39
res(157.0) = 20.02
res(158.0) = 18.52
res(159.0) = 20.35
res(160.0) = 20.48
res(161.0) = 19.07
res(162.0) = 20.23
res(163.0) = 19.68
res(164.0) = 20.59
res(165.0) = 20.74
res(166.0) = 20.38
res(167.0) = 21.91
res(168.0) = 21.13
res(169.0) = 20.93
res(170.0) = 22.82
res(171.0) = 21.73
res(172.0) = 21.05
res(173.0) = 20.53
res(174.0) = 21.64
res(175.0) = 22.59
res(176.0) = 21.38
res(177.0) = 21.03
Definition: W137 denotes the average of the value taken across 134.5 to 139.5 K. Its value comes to 13.8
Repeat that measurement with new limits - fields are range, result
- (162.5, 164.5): 20.1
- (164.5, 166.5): 20.6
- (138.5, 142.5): 13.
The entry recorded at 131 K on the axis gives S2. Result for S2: 16.55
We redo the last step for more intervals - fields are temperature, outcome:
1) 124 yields 17.33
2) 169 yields 20.93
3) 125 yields 17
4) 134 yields 16.15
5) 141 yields 12.71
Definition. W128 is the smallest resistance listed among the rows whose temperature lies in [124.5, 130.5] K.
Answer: 16.25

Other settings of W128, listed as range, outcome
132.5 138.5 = 13.53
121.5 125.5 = 17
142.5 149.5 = 13.42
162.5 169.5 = 19.68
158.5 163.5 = 19.07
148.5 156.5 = 14.47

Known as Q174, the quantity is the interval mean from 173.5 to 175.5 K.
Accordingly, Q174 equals 22.1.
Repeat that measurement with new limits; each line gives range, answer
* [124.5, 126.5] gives 17.1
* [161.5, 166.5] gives 20.3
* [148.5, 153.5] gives 16.8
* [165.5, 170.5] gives 21.4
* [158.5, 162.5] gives 20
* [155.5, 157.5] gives 19.7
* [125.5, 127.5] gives 17.5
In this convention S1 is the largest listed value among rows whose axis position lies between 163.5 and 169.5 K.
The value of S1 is 21.91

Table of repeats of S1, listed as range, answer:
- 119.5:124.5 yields 18.54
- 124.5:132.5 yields 17.99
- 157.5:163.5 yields 20.48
